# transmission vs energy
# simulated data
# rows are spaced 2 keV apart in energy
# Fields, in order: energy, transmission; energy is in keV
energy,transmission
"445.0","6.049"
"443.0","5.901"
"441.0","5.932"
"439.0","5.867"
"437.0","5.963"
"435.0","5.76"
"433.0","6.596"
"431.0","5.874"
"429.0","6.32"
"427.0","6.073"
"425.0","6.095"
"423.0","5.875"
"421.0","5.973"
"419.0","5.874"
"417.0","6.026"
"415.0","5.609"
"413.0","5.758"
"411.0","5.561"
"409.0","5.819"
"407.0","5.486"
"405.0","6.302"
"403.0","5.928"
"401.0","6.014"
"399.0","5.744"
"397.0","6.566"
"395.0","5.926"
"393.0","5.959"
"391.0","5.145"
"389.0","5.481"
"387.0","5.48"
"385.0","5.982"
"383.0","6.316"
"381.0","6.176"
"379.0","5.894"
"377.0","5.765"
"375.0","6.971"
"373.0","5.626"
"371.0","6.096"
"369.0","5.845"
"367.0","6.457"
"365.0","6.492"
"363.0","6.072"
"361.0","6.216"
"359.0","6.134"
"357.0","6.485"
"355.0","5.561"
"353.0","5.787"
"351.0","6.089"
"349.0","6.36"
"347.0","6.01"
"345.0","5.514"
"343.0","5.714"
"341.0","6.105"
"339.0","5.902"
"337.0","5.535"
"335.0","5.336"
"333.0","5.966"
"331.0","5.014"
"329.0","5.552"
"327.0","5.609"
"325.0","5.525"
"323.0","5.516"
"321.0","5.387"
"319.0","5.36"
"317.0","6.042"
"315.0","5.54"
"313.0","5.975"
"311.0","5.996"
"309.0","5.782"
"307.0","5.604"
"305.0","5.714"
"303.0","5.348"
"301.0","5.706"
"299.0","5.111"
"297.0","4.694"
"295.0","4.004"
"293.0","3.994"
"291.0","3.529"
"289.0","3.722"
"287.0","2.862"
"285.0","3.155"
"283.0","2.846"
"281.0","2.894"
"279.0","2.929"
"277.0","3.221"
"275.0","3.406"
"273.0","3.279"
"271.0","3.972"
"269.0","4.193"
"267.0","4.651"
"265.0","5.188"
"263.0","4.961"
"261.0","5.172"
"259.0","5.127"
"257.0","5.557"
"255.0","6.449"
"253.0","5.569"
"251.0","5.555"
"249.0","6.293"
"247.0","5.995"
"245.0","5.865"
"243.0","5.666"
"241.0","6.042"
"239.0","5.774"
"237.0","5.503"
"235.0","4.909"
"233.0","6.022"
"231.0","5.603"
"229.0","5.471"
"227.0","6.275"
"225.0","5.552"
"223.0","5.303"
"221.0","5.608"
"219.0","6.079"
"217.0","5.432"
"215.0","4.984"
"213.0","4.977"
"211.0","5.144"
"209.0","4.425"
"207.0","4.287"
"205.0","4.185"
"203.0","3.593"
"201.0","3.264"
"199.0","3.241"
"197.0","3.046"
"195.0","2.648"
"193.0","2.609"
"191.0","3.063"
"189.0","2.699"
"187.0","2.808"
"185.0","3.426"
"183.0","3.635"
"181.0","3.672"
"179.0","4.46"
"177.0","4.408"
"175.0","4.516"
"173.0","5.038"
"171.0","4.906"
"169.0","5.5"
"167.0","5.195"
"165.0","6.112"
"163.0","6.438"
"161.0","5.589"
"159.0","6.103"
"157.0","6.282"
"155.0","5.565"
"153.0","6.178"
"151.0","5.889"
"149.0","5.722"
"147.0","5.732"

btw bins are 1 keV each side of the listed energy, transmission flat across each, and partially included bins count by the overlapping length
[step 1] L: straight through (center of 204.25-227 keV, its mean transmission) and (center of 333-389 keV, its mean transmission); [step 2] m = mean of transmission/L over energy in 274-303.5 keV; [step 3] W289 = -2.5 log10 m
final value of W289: 0.42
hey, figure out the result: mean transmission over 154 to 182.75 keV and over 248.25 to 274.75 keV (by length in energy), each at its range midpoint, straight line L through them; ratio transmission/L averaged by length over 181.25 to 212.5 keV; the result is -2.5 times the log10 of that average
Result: 0.42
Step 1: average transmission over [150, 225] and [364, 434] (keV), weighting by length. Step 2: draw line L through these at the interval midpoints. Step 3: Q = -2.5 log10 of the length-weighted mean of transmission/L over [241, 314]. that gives 0.097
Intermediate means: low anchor 4.62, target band 4.74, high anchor 5.97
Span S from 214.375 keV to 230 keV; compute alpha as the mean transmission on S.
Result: 5.6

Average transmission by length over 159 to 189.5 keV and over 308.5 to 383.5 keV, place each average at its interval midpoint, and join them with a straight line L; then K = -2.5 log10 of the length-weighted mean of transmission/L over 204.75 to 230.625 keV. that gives -0.06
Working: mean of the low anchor 4.64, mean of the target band 5.25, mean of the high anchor 5.89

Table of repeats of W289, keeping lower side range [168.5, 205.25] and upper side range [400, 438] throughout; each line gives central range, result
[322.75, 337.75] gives -0.09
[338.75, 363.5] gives -0.14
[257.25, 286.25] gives 0.14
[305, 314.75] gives -0.19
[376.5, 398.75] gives -0.05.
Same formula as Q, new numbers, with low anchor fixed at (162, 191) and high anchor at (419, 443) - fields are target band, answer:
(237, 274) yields -0.08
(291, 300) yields 0.19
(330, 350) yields -0.06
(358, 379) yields -0.10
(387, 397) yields 0.01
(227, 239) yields -0.17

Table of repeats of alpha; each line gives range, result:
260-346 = 4.83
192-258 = 5.06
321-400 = 5.89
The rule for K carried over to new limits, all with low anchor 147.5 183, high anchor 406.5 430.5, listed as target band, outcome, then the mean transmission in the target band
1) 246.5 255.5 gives -0.080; 5.94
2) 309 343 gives 0.006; 5.65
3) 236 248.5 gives -0.061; 5.83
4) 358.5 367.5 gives -0.092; 6.27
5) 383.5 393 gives 0.039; 5.61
